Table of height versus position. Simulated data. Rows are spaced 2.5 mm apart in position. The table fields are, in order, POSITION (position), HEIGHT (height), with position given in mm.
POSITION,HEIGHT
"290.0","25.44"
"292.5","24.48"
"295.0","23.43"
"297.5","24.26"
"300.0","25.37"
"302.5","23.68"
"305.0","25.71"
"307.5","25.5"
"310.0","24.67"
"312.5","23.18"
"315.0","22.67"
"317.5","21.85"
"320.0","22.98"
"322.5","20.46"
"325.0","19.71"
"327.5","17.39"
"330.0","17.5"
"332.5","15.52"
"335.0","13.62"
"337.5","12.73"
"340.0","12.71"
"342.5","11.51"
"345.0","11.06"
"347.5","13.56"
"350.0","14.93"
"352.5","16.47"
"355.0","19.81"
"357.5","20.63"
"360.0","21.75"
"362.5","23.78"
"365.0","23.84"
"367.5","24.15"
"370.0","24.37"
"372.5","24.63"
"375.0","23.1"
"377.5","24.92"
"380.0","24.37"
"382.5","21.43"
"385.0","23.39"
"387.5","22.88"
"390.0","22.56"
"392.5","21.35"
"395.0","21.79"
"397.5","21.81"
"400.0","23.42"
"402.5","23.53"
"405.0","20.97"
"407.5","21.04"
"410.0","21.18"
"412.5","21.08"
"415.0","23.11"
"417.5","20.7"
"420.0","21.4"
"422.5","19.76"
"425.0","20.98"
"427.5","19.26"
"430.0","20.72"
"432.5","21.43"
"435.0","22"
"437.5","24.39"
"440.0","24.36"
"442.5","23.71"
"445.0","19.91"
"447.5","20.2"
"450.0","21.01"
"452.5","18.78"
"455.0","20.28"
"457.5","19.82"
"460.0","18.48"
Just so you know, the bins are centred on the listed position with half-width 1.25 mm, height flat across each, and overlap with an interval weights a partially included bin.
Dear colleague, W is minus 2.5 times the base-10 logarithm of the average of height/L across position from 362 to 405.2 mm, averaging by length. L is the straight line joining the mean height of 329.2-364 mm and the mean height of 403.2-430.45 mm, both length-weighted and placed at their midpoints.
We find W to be -0.24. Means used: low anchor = 16.2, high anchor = 21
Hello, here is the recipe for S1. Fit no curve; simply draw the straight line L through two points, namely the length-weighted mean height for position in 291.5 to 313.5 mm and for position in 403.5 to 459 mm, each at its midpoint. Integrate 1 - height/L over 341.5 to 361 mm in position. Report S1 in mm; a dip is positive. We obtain 5.9 mm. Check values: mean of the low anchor 24.5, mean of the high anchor 21.2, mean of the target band 16.2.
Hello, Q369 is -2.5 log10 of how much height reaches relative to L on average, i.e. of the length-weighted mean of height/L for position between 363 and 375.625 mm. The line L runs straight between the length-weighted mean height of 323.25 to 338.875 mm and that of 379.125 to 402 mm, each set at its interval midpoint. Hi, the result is -0.19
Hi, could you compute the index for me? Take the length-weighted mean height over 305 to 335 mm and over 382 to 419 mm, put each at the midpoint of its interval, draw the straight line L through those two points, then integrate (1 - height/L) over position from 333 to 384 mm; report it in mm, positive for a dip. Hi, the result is 5.60 mm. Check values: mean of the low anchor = 20.9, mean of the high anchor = 22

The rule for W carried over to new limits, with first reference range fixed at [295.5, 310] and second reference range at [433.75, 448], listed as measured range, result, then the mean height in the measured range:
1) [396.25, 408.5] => 0.048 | 22.2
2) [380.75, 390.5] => 0.037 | 22.7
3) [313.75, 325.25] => 0.134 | 21.7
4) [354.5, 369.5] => 0.060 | 22.6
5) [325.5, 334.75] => 0.410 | 16.7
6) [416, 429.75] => 0.118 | 20.5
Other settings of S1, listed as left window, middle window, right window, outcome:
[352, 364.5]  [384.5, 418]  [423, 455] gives -1.5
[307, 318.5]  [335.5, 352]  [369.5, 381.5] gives 7.5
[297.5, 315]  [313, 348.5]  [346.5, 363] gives 8.0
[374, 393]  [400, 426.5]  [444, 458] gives 0.3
